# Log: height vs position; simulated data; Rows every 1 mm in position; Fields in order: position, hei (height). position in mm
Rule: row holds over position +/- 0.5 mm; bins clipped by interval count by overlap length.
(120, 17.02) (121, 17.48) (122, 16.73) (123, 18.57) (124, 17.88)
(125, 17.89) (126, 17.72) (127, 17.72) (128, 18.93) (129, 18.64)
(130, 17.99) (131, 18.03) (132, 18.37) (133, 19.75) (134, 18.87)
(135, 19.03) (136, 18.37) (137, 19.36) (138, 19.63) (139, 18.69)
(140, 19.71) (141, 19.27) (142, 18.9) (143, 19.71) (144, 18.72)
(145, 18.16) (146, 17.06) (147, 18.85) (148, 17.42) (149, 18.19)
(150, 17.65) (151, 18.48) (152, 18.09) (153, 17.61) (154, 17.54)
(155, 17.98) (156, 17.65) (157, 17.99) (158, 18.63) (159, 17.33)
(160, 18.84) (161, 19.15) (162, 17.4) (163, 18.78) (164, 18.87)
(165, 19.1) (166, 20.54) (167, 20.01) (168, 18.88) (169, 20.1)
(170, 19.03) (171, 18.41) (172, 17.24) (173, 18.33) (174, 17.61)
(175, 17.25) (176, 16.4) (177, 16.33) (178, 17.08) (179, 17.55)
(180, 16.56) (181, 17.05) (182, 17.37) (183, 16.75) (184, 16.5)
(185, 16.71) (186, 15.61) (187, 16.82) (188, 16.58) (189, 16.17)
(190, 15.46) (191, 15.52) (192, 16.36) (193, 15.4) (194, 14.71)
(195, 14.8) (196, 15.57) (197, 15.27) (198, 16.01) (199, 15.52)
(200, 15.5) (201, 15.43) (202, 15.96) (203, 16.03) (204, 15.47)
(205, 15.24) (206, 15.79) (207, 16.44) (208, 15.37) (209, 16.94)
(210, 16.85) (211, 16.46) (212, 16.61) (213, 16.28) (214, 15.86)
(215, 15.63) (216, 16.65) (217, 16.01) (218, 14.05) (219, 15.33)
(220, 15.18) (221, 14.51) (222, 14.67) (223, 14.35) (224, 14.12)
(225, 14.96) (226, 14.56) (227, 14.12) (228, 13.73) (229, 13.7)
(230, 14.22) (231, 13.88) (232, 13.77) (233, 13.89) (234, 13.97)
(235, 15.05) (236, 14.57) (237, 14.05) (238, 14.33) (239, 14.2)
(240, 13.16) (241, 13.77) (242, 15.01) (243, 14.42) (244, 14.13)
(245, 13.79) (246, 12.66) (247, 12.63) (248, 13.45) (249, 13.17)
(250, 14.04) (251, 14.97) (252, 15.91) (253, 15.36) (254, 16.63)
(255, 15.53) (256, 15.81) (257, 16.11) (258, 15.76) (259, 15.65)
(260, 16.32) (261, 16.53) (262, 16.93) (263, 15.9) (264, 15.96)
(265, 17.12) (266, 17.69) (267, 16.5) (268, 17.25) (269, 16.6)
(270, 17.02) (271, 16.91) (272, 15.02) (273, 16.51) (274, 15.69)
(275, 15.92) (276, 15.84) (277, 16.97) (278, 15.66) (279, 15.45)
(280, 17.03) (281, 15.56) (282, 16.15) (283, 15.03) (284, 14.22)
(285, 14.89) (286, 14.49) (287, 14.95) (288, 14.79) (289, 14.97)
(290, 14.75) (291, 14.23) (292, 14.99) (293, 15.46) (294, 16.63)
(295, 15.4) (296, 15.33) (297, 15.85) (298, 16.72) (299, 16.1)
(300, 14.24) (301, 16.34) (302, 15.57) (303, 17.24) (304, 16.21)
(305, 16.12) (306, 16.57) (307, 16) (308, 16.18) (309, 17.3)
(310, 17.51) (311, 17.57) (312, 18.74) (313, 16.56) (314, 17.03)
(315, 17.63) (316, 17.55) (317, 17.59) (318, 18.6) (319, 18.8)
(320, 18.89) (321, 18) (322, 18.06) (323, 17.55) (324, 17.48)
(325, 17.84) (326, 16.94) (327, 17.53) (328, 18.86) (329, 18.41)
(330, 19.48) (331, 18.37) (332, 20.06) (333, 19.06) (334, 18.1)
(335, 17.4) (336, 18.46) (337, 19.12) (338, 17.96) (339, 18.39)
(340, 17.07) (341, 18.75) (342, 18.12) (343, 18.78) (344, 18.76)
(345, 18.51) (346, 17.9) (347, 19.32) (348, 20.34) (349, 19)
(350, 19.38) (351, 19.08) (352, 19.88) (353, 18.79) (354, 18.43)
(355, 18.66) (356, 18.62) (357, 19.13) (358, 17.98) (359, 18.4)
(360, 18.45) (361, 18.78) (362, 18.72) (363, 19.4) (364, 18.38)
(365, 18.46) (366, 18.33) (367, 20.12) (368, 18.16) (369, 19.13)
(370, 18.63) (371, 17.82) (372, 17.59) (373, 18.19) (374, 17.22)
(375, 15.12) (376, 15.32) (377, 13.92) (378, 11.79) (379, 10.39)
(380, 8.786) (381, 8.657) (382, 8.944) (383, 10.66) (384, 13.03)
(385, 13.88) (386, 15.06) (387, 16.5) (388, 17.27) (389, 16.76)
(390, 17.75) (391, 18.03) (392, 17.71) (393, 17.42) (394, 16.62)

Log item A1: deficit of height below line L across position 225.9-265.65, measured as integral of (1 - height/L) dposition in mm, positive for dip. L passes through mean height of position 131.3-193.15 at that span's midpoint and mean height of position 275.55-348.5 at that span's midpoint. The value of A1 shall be 6.2 mm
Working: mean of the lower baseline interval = 18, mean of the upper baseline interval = 17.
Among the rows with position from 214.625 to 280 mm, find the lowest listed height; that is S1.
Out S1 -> 12.63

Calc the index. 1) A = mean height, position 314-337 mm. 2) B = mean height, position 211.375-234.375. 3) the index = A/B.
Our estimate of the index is 1.23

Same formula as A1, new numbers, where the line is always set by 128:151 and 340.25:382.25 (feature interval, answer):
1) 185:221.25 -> 4.97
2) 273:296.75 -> 3.18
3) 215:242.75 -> 5.64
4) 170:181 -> 0.66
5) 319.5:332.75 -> -0.52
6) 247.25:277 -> 3.36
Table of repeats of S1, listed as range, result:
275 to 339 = 14.22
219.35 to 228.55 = 13.73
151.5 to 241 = 13.16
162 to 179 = 16.33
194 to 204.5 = 14.71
